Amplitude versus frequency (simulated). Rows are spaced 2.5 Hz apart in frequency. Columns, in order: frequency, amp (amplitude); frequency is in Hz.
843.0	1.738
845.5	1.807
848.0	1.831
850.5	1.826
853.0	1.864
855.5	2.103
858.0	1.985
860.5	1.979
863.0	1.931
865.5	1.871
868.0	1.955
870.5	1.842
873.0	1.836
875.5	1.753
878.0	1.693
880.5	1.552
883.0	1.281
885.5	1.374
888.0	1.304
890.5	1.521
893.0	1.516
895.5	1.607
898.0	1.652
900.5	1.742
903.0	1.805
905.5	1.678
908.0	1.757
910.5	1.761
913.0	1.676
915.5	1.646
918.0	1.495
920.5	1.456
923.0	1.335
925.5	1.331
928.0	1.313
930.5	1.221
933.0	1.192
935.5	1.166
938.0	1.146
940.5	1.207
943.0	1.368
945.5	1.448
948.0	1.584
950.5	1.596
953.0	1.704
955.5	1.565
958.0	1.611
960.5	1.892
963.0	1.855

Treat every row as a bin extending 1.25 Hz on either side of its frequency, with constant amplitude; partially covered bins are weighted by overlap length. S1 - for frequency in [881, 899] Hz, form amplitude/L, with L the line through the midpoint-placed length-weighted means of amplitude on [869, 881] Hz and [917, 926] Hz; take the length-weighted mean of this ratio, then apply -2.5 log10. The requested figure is 0.12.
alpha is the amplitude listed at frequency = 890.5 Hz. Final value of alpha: 1.521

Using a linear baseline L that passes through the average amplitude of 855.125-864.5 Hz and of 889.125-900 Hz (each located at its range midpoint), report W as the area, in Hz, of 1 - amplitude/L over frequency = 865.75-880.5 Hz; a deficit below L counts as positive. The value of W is 0.3 Hz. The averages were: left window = 1.99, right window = 1.58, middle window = 1.8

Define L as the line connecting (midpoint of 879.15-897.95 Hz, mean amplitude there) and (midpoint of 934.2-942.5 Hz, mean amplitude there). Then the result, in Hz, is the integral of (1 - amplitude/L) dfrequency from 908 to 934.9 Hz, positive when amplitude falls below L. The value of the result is -3.4 Hz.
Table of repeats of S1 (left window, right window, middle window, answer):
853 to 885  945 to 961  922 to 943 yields 0.32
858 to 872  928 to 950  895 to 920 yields -0.08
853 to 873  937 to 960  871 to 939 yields 0.14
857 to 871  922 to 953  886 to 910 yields 0.02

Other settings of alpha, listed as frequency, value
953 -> 1.704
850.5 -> 1.826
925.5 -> 1.331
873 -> 1.836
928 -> 1.313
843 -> 1.738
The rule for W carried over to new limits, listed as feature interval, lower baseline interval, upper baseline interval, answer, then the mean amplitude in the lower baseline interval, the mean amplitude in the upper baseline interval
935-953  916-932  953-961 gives 1.93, 1.37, 1.67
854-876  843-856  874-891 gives -3.01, 1.86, 1.5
